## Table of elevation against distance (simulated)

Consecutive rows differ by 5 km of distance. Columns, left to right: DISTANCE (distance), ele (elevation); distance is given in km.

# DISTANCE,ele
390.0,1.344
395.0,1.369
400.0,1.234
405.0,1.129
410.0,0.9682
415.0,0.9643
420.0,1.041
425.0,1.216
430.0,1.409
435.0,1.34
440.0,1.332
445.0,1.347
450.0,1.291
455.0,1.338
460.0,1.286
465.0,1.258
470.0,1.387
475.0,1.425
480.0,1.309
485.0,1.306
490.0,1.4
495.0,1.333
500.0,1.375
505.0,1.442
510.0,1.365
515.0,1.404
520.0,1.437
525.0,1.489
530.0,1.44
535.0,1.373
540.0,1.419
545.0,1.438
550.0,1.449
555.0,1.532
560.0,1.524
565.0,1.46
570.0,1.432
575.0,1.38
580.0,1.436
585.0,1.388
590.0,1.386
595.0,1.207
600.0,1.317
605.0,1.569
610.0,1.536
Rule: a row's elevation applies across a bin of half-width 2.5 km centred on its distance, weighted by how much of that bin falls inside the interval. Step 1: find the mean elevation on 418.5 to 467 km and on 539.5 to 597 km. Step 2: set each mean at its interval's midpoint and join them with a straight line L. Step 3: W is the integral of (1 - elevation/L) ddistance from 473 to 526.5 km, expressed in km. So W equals -1.4 km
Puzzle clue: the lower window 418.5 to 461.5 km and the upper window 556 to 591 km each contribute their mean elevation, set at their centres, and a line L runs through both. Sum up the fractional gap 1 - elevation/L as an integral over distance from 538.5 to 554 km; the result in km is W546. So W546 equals -0.43 km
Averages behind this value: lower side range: 1.29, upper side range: 1.44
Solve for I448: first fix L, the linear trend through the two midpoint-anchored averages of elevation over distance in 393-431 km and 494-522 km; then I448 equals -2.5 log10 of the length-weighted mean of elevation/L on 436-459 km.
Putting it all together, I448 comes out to -0.07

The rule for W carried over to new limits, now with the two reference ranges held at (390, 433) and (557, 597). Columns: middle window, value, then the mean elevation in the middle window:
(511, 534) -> -1.8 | 1.43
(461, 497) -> -2.0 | 1.34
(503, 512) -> -0.6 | 1.4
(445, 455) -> -0.7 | 1.32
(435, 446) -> -1.1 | 1.34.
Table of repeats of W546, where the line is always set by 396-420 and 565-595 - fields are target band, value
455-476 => -2.5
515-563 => -4.8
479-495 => -1.5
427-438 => -2.3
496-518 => -2.3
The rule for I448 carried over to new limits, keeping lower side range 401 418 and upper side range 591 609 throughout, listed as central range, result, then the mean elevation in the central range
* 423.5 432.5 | -0.23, 1.32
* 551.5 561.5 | -0.17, 1.52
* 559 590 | -0.07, 1.43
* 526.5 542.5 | -0.12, 1.42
